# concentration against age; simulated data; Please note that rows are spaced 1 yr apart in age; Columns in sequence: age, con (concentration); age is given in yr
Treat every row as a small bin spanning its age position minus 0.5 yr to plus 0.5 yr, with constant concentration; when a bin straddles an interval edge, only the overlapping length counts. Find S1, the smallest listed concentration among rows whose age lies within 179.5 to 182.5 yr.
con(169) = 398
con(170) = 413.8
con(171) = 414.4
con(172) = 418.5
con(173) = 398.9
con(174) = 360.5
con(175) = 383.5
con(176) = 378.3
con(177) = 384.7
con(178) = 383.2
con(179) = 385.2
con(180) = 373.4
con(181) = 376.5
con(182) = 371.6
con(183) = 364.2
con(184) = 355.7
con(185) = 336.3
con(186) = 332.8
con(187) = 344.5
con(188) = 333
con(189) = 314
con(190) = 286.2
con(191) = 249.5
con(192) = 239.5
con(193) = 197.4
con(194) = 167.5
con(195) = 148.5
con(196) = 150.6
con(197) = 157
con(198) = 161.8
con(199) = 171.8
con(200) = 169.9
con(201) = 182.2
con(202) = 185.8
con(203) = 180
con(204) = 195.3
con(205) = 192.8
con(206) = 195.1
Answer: 371.6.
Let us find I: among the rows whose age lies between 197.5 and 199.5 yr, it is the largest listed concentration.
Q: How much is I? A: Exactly 171.8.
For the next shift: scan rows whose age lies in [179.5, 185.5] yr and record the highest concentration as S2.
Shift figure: 376.5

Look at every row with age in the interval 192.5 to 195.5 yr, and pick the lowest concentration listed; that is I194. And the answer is 148.5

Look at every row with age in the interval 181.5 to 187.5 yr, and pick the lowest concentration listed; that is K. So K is 332.8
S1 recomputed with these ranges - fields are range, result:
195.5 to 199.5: 150.6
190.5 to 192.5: 239.5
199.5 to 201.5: 169.9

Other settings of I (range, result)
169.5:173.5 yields 418.5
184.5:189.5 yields 344.5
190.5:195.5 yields 249.5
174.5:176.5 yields 383.5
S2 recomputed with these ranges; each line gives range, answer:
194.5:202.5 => 185.8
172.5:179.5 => 398.9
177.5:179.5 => 385.2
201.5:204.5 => 195.3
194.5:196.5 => 150.6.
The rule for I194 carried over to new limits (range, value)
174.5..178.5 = 378.3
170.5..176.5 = 360.5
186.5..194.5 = 167.5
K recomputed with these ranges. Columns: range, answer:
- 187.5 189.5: 314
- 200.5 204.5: 180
